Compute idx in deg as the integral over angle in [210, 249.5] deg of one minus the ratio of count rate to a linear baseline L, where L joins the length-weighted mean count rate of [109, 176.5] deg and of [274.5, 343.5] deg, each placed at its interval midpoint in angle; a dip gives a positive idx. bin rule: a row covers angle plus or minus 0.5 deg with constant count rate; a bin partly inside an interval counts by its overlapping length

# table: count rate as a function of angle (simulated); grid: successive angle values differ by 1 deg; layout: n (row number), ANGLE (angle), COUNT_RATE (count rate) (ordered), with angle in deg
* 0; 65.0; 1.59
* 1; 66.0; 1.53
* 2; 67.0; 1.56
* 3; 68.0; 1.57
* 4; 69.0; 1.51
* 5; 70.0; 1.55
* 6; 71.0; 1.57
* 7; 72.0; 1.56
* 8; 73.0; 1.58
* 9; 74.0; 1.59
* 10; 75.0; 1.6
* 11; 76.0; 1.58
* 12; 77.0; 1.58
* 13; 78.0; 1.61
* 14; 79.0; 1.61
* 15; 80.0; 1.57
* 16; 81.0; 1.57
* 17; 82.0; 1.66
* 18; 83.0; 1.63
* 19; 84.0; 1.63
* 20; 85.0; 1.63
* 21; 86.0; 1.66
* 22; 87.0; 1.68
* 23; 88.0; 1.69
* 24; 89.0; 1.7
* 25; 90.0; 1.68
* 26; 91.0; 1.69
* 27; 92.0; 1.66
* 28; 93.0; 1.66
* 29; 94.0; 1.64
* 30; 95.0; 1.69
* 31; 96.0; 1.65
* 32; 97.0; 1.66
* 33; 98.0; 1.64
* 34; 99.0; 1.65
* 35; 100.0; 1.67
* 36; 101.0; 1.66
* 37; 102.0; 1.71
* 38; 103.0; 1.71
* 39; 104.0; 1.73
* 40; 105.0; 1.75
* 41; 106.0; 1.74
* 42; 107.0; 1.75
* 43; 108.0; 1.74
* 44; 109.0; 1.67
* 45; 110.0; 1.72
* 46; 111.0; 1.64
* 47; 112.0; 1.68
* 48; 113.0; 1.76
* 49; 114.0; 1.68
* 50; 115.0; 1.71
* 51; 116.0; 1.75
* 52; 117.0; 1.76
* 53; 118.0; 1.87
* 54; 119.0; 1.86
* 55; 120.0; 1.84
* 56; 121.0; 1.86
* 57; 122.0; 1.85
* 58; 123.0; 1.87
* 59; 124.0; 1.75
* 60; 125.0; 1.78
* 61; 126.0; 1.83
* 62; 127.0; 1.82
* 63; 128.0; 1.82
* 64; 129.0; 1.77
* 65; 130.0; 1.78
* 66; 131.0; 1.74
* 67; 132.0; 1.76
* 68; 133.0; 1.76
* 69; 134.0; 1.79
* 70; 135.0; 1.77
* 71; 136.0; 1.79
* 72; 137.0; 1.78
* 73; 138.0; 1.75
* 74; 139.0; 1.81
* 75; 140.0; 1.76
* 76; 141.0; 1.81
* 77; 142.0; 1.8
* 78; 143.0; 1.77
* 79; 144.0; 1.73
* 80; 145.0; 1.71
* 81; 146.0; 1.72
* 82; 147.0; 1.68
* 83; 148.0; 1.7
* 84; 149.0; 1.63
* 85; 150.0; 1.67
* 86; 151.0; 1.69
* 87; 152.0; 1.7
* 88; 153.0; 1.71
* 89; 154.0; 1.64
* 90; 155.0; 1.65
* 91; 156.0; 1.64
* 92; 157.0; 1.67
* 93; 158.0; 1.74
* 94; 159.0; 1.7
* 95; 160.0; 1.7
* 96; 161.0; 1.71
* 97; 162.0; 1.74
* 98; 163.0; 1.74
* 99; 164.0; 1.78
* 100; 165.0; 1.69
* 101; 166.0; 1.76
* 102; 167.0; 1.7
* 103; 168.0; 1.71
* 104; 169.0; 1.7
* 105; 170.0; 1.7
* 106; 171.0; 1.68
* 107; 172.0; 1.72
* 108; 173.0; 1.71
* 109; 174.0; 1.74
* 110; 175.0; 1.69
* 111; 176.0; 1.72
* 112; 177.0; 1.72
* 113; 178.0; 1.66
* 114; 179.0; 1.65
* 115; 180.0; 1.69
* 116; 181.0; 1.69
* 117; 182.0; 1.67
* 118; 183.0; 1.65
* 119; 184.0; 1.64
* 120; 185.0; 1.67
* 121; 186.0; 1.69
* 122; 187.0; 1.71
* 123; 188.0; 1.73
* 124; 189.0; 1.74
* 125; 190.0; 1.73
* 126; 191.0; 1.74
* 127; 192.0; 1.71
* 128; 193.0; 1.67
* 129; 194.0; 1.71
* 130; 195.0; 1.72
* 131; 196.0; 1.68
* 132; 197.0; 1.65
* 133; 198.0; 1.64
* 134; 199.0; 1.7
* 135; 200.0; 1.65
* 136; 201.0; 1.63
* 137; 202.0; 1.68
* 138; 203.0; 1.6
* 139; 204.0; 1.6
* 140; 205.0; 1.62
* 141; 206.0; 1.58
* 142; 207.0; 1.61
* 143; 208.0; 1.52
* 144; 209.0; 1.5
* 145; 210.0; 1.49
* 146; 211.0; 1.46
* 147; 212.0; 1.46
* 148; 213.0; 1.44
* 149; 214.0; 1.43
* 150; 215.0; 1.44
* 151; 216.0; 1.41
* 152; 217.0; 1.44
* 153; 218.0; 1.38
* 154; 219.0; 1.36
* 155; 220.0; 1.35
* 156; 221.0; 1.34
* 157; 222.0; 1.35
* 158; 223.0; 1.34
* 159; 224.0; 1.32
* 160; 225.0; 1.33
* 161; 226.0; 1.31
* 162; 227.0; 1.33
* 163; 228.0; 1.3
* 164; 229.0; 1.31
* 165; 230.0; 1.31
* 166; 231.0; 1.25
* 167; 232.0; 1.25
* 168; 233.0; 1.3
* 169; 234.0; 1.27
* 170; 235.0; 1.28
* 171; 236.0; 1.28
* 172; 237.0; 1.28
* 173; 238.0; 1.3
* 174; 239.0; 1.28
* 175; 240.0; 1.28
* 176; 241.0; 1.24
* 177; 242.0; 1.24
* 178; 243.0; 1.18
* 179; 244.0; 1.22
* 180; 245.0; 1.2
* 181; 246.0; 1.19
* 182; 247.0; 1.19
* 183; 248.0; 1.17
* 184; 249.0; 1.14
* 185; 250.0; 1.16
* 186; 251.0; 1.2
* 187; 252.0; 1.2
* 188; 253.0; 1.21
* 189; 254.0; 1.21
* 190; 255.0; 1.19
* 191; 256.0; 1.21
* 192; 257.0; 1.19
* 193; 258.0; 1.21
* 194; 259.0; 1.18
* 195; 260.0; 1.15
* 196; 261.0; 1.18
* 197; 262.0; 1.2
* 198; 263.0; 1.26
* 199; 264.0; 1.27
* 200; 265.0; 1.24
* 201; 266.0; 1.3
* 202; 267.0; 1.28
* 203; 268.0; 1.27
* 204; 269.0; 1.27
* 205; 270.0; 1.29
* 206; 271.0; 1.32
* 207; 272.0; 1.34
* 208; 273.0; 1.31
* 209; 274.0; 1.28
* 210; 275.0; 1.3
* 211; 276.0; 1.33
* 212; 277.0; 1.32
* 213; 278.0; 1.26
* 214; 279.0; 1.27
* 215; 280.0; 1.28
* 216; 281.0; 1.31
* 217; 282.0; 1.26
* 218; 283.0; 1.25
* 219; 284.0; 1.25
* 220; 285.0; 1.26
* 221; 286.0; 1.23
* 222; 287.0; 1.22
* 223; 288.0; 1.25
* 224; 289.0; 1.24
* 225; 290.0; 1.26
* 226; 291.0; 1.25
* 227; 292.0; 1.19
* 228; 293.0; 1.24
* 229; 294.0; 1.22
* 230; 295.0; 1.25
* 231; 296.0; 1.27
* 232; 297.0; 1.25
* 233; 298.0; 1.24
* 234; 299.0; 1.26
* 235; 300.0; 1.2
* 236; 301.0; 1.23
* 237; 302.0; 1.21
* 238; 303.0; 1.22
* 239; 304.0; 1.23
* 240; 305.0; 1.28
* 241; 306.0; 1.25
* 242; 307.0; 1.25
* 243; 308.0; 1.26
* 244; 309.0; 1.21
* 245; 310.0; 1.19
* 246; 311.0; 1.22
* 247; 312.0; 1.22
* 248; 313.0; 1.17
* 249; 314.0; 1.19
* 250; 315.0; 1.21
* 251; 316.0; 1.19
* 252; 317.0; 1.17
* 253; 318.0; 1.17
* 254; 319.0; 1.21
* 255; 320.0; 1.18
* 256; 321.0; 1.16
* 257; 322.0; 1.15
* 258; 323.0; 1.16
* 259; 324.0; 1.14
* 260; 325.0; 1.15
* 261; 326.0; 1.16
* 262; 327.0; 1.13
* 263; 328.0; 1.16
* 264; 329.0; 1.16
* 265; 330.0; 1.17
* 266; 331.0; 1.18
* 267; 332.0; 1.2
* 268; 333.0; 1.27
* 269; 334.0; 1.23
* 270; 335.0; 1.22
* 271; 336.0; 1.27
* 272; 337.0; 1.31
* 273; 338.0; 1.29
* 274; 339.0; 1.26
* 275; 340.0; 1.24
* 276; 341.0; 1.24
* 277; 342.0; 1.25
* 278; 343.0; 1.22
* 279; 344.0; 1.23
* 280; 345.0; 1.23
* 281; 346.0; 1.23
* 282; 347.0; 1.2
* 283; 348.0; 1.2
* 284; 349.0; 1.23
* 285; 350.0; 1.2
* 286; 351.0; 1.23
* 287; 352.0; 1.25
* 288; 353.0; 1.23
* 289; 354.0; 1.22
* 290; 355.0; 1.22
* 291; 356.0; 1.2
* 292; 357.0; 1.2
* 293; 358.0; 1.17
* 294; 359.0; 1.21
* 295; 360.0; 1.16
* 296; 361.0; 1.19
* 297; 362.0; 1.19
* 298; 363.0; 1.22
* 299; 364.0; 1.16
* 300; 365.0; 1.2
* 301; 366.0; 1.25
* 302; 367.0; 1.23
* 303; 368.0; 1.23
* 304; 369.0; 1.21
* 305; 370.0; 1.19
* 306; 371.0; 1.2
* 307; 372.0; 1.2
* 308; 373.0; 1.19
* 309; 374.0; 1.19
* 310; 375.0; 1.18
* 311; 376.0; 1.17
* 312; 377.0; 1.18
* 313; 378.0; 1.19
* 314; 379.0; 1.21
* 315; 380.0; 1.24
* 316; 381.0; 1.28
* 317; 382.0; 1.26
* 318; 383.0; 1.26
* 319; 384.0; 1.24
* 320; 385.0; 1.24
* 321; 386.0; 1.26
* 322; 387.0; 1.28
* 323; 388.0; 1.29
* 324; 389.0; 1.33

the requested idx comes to 4.4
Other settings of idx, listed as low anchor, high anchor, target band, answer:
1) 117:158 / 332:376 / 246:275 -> 4.4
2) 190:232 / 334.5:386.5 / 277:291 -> 1.1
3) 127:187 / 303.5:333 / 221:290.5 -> 6.8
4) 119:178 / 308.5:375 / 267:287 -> 1.5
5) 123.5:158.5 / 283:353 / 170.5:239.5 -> 1.2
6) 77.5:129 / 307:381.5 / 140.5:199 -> -4.9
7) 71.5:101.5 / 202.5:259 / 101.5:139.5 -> -5.0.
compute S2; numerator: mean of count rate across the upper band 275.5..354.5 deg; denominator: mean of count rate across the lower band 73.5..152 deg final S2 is 0.71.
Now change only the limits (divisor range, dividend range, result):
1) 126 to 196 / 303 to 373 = 0.70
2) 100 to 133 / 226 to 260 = 0.70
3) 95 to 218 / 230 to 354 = 0.73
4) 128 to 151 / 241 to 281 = 0.71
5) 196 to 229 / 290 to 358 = 0.82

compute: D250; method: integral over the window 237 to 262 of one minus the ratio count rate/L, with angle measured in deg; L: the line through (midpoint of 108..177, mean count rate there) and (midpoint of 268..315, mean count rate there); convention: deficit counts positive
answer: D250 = 3.3 deg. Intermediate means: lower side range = 1.74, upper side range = 1.25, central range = 1.21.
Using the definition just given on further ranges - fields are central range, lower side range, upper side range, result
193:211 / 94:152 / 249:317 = -1.50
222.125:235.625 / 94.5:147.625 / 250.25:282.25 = 0.77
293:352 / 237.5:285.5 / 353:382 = 0.28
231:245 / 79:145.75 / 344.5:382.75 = 2.00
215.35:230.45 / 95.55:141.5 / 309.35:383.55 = 1.57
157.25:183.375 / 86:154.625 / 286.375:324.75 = -1.85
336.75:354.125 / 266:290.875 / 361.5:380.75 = -0.18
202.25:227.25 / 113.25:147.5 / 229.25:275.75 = -0.61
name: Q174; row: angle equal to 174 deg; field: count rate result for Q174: 1.74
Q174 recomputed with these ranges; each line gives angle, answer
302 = 1.21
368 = 1.23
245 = 1.2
